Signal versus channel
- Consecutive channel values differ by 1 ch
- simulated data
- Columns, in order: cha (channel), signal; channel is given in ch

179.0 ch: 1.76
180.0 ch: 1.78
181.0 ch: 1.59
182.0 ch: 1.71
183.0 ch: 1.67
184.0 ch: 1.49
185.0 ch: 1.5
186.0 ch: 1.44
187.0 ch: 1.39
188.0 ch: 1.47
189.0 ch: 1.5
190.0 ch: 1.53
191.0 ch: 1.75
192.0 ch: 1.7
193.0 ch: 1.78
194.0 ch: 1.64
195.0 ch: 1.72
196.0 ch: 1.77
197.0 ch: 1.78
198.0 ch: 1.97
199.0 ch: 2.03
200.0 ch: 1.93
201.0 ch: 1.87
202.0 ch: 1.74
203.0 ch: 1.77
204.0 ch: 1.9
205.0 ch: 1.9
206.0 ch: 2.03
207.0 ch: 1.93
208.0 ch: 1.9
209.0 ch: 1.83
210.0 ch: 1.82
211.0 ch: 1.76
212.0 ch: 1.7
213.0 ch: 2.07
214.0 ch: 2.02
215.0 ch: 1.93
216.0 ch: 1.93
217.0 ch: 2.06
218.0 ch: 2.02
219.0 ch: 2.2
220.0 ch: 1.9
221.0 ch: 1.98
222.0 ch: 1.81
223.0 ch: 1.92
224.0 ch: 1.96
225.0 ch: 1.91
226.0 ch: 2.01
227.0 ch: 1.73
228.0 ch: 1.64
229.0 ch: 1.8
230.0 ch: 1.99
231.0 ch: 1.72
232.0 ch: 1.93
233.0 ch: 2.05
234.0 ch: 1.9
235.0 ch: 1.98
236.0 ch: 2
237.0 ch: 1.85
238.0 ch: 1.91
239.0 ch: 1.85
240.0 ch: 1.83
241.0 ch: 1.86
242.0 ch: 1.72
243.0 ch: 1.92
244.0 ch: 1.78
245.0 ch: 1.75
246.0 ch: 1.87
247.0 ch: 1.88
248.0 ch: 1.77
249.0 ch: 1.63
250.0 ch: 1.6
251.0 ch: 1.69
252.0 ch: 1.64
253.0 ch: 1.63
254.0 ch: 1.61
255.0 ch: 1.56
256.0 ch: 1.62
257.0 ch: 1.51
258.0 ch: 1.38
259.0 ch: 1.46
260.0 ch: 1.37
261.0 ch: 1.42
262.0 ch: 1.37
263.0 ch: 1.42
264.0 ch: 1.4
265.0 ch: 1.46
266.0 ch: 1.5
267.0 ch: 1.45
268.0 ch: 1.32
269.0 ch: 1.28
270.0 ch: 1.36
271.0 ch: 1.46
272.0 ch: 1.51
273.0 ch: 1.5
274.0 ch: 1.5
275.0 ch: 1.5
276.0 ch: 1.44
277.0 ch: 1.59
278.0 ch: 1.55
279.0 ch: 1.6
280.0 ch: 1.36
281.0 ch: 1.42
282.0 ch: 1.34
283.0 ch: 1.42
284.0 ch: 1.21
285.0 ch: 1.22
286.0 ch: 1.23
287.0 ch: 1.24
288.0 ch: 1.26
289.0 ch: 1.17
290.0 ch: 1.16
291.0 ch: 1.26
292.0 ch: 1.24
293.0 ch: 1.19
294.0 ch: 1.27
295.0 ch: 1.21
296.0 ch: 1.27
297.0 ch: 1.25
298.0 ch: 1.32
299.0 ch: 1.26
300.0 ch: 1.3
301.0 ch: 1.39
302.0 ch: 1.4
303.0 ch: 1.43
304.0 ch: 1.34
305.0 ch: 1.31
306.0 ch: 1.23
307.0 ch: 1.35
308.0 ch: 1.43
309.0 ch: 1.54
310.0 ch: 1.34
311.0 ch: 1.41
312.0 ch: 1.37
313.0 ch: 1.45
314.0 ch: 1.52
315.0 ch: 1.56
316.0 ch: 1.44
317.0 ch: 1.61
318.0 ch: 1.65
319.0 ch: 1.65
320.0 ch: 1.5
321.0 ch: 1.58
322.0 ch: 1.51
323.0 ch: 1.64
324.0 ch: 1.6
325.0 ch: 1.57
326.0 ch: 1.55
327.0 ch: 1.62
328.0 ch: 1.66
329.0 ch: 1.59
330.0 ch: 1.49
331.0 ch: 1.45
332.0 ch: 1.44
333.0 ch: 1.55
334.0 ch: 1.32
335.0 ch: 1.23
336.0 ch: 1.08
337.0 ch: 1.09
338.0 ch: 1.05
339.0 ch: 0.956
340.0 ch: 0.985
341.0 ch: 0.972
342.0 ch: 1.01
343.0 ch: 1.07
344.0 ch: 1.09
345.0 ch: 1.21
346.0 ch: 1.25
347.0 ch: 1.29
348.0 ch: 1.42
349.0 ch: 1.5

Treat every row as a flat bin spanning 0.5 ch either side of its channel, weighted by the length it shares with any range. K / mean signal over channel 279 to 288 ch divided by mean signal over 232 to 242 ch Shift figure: 0.69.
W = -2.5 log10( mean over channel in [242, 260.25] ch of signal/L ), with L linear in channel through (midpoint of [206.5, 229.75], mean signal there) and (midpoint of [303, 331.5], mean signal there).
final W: 0.07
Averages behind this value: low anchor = 1.91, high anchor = 1.5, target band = 1.65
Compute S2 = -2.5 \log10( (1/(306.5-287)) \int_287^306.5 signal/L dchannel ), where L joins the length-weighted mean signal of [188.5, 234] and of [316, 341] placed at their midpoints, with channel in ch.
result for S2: 0.21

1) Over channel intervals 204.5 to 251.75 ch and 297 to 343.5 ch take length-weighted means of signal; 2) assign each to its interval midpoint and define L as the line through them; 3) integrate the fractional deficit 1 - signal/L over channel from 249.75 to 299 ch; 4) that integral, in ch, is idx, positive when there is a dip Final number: 7.0 ch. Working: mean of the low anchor 1.88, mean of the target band 1.4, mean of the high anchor 1.39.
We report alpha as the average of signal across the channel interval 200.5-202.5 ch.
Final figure 1.81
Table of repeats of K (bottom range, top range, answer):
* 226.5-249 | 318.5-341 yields 0.76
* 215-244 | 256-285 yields 0.75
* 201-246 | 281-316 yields 0.70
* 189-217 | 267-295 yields 0.74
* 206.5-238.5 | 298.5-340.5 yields 0.74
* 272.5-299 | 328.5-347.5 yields 0.91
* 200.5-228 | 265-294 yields 0.72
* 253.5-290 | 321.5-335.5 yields 1.07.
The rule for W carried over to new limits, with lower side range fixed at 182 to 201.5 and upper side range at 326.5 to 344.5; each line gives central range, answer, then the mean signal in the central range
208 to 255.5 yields -0.18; 1.85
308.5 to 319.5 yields -0.14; 1.5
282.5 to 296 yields 0.13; 1.24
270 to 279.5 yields -0.05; 1.51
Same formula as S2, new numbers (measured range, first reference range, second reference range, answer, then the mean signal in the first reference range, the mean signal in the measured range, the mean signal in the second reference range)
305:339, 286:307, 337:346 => -0.248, 1.28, 1.45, 1.06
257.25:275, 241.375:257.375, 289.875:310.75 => 0.107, 1.7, 1.42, 1.31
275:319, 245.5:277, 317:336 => 0.117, 1.52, 1.37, 1.52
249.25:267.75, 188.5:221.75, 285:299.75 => -0.017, 1.86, 1.5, 1.24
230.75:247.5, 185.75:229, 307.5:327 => -0.078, 1.83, 1.87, 1.52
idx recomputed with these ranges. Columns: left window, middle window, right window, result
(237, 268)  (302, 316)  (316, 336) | 1.27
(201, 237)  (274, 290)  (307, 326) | 2.79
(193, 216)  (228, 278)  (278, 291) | -3.60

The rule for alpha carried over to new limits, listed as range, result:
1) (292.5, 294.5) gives 1.23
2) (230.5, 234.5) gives 1.9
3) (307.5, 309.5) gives 1.48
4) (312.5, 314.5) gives 1.48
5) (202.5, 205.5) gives 1.86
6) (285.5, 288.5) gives 1.24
